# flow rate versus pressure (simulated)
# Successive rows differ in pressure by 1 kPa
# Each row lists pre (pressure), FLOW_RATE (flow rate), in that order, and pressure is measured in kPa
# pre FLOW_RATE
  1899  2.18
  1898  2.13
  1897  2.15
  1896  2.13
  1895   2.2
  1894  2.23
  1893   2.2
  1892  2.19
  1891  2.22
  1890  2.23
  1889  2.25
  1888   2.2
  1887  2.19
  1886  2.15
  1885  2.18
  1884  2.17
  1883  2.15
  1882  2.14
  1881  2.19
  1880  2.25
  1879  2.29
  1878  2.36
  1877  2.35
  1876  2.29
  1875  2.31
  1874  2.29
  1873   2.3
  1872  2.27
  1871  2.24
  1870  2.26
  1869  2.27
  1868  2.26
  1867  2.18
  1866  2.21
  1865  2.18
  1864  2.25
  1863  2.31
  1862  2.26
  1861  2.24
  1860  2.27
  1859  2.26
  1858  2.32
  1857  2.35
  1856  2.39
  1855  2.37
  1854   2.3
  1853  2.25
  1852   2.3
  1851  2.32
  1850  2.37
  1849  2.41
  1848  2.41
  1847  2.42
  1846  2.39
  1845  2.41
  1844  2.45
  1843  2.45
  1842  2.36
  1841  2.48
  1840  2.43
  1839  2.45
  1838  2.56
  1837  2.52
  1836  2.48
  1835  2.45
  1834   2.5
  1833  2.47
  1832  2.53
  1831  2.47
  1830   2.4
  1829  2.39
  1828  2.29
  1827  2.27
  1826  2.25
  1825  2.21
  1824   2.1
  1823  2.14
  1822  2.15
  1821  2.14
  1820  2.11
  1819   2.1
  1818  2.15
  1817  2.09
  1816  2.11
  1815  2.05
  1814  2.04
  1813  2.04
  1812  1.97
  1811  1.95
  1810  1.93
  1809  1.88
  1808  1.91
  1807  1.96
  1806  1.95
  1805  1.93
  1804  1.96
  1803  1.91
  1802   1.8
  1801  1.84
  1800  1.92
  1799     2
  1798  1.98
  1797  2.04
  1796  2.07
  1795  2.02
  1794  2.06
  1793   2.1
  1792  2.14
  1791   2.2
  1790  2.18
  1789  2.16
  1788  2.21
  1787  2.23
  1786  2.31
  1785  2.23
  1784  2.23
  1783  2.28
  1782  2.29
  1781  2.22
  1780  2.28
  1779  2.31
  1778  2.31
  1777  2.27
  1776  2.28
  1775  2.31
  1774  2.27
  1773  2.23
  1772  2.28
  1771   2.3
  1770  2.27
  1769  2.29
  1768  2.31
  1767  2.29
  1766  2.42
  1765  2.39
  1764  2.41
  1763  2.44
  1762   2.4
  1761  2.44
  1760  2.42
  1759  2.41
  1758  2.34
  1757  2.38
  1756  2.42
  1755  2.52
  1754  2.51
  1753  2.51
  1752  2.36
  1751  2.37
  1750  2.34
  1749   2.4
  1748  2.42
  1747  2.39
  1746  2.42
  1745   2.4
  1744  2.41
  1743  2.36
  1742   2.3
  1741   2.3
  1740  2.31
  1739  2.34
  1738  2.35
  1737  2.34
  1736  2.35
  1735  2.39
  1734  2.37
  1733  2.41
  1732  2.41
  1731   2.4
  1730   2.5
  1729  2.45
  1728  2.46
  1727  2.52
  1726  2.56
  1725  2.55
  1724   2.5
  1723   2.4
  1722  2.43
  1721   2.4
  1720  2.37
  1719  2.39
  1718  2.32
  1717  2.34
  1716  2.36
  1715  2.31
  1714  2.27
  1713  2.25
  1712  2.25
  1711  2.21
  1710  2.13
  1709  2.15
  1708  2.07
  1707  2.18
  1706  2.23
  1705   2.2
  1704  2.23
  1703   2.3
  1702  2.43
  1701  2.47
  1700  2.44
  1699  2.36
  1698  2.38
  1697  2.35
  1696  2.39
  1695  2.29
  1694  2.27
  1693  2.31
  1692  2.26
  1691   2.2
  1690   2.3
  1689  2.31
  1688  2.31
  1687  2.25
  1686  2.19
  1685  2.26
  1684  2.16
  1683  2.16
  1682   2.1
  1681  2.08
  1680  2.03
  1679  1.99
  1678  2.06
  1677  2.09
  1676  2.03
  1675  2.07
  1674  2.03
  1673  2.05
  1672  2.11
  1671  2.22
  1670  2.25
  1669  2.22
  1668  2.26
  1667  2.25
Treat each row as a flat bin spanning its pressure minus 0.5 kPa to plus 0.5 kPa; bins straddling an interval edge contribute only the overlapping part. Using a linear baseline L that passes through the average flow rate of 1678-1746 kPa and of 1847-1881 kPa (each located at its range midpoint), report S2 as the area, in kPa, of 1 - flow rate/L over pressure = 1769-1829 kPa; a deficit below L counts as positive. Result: 4.6 kPa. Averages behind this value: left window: 2.31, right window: 2.29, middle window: 2.13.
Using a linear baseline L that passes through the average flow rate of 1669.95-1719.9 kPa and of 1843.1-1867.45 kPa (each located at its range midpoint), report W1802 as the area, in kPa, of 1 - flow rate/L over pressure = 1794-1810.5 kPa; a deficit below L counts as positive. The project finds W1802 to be 2.5 kPa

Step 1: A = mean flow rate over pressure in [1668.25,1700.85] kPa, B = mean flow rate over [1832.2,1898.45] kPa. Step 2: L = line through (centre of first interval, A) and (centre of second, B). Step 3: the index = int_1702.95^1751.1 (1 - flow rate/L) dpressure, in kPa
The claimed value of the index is -2.6 kPa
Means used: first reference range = 2.21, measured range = 2.35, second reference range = 2.3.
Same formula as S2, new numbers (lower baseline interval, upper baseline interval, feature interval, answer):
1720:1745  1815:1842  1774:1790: 0.68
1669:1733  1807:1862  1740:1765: -1.37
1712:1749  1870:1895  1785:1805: 2.26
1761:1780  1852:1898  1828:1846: -1.42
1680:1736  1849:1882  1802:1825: 2.70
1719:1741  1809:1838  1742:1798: 0.77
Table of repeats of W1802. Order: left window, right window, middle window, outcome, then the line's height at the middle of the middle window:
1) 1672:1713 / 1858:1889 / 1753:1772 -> -1.4 kPa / 2.23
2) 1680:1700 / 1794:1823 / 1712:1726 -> -1.2 kPa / 2.2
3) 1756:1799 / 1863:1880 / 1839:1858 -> -1.0 kPa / 2.27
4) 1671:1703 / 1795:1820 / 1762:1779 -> -2.2 kPa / 2.06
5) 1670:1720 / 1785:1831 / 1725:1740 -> -1.6 kPa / 2.18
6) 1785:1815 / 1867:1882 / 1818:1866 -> -3.8 kPa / 2.17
